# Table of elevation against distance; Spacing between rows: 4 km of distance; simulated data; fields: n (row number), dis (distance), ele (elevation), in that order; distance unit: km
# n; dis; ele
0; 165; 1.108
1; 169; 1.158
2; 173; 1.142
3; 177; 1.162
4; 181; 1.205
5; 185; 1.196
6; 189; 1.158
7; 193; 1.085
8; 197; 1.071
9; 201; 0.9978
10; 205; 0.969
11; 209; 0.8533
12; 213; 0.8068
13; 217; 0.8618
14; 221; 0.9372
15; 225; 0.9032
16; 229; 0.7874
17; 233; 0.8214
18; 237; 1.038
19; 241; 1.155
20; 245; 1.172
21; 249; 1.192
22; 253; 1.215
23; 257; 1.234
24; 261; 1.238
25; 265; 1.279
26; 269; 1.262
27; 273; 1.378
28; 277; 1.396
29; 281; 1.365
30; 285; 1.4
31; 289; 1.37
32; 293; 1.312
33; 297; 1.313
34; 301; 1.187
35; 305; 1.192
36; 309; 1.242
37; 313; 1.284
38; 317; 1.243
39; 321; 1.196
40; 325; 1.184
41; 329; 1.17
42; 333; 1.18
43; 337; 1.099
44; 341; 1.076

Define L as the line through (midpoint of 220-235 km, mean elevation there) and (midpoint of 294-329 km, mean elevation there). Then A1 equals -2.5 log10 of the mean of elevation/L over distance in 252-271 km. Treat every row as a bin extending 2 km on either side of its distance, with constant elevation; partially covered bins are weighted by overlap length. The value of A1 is -0.23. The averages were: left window 0.857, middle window 1.25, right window 1.23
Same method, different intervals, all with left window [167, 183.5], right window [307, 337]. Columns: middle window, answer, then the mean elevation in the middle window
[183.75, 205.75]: 0.088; 1.08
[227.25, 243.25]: 0.231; 0.956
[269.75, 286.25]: -0.152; 1.37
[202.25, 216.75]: 0.314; 0.881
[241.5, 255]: -0.002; 1.19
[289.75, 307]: -0.053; 1.26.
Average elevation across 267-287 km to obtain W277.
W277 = 1.36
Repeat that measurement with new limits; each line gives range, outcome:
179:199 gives 1.14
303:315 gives 1.24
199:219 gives 0.898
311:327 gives 1.23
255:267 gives 1.25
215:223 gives 0.899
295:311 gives 1.23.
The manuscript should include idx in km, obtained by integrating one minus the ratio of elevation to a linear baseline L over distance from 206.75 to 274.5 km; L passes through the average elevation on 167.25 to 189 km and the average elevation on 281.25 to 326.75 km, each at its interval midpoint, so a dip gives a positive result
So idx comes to 8.8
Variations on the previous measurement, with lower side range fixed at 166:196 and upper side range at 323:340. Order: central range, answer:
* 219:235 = 4.0 km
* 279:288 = -1.8 km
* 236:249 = 0.2 km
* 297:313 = -1.1 km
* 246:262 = -0.9 km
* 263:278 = -2.2 km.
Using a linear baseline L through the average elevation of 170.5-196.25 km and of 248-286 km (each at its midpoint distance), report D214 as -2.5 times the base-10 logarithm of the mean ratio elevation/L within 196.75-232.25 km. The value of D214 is 0.32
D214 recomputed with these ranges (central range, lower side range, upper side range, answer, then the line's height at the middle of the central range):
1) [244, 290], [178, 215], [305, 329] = -0.13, 1.15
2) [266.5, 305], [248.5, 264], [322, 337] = -0.10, 1.2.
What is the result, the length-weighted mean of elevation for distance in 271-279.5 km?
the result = 1.39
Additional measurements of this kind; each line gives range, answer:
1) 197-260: 1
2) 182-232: 0.971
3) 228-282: 1.18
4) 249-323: 1.28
